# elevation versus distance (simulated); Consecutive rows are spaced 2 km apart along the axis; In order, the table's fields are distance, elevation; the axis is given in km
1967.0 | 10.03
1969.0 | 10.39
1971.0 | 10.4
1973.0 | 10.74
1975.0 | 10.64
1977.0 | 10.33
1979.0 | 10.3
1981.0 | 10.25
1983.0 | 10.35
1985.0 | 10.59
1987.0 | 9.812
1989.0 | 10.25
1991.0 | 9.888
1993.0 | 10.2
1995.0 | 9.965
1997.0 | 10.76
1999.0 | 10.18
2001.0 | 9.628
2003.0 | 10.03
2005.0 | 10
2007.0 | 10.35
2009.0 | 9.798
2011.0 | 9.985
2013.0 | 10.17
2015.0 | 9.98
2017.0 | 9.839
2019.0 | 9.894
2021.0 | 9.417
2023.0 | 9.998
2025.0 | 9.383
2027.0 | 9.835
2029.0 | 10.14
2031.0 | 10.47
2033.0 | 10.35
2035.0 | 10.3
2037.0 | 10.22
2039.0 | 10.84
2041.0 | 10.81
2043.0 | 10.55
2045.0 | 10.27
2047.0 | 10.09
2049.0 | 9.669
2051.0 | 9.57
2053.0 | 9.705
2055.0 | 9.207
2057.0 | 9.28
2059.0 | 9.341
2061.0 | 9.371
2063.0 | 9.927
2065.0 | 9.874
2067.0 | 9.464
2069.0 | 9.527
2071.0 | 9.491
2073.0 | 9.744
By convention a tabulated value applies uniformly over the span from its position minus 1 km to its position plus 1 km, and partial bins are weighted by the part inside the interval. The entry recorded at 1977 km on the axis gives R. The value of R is 10.33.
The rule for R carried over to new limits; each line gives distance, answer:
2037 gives 10.22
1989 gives 10.25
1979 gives 10.3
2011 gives 9.985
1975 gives 10.64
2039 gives 10.84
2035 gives 10.3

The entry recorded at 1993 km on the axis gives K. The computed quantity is 10.2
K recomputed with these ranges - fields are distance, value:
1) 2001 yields 9.628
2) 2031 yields 10.47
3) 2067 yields 9.464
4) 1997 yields 10.76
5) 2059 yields 9.341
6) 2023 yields 9.998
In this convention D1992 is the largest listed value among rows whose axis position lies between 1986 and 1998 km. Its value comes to 10.76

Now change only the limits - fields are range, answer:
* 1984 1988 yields 10.59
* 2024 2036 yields 10.47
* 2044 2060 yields 10.27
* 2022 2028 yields 9.998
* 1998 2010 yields 10.35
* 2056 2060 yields 9.341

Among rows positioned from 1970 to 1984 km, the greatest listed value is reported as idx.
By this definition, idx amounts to 10.74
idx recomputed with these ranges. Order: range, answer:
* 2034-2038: 10.3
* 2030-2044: 10.84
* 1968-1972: 10.4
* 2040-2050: 10.81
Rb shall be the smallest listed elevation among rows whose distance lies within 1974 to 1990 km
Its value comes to 9.812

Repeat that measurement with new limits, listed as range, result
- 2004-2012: 9.798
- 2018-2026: 9.383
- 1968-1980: 10.3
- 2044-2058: 9.207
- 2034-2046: 10.22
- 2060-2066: 9.371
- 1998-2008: 9.628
